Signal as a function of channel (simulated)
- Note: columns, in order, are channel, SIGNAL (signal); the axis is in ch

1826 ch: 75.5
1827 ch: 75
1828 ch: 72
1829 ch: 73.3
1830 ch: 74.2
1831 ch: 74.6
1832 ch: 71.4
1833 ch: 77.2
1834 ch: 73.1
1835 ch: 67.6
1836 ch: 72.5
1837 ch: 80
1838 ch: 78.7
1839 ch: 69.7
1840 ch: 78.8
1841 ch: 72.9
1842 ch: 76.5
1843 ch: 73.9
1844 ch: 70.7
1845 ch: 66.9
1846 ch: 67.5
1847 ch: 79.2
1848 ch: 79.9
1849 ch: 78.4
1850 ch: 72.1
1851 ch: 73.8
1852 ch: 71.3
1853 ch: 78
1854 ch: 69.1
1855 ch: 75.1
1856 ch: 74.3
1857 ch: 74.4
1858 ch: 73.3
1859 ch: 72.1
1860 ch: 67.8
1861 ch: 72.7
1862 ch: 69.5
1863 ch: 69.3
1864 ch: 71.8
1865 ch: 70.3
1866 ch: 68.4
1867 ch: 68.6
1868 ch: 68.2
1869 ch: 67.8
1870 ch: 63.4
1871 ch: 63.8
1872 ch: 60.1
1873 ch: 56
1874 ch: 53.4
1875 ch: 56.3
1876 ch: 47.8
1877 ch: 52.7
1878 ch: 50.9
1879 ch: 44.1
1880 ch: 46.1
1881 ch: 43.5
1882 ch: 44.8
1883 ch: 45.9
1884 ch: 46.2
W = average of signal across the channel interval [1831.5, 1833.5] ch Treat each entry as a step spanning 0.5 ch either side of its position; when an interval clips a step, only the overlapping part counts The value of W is 74.3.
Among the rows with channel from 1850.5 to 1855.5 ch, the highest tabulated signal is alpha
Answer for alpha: 78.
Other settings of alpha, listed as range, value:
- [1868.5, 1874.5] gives 67.8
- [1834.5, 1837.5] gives 80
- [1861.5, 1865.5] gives 71.8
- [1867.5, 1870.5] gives 68.2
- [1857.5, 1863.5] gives 73.3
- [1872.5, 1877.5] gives 56.3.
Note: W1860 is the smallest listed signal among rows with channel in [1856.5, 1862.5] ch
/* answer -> 67.8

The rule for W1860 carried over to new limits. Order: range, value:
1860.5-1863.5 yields 69.3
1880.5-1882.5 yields 43.5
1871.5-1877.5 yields 47.8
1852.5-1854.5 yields 69.1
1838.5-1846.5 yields 66.9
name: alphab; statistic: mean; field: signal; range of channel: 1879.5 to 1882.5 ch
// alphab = 44.8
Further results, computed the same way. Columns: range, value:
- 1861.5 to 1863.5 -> 69.4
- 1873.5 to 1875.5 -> 54.8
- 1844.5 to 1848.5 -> 73.4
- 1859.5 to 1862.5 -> 70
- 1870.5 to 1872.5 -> 62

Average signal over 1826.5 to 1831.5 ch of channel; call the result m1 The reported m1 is 73.8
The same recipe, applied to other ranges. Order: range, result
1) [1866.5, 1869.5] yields 68.2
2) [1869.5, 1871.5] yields 63.6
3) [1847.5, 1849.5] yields 79.2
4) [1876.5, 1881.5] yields 47.5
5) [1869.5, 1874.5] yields 59.3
